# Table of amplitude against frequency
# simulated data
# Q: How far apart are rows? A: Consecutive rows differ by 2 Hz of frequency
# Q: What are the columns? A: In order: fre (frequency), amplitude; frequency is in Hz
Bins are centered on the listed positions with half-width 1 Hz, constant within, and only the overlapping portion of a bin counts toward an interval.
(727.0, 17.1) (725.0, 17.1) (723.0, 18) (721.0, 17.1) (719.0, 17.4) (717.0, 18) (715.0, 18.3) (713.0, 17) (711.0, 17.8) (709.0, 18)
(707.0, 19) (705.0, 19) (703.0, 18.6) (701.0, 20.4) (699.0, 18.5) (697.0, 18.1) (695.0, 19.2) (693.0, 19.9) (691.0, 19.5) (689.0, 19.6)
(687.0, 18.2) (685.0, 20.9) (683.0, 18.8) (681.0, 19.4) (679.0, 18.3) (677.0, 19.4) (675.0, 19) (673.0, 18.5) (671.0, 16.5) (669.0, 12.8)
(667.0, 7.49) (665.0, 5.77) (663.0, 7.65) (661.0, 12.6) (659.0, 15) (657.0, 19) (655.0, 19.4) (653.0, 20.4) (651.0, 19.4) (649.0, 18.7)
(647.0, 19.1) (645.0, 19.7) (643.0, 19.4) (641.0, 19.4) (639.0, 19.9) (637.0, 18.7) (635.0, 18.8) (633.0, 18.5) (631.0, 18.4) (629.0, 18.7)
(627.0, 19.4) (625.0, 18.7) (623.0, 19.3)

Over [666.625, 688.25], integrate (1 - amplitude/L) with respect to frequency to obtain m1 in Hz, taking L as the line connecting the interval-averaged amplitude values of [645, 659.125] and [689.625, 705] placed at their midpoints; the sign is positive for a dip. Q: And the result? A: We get 1.8 Hz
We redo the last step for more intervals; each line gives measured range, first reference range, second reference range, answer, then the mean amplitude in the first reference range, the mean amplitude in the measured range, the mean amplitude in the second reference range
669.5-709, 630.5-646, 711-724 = -1.6 Hz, 19.1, 18.9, 17.6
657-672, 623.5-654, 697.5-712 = 5.8 Hz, 19.1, 11.6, 18.7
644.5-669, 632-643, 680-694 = 5.2 Hz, 19.1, 15.2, 19.5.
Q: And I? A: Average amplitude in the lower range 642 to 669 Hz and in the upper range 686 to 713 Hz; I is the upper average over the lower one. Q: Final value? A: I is 1.2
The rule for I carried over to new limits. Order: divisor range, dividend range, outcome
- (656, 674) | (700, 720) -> 1.43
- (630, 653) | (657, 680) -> 0.74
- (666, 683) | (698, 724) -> 1.10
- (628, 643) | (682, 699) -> 1.01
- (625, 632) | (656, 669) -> 0.60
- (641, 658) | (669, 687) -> 0.95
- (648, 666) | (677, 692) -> 1.26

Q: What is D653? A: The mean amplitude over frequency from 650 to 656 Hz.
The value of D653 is 19.7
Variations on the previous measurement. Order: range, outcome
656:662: 15.5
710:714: 17.4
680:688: 19.3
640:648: 19.4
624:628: 19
